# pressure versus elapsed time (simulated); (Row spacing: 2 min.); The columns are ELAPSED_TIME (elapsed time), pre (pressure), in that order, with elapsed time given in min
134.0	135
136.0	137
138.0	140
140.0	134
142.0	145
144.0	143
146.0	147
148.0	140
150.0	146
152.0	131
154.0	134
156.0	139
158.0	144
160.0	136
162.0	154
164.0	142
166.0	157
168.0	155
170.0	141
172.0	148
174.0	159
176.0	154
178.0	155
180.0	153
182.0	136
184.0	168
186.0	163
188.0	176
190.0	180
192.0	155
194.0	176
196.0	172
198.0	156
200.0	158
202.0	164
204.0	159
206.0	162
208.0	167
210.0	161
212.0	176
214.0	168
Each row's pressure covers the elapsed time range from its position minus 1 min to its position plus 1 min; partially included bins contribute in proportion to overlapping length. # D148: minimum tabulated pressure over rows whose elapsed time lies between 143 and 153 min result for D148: 131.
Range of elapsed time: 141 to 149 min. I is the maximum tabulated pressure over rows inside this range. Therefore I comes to 147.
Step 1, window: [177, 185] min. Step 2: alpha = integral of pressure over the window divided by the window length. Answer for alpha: 153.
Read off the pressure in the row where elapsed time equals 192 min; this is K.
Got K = 155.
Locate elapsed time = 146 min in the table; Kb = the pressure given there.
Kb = 147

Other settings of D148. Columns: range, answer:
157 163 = 136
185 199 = 155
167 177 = 141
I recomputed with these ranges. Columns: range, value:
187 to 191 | 180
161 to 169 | 157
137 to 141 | 140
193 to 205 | 176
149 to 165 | 154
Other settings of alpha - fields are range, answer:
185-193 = 168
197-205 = 159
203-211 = 162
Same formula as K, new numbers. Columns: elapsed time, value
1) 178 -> 155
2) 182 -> 136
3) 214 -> 168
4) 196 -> 172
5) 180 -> 153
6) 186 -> 163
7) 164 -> 142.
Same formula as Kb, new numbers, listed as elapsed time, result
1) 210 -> 161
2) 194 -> 176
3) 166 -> 157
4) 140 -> 134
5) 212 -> 176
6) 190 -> 180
